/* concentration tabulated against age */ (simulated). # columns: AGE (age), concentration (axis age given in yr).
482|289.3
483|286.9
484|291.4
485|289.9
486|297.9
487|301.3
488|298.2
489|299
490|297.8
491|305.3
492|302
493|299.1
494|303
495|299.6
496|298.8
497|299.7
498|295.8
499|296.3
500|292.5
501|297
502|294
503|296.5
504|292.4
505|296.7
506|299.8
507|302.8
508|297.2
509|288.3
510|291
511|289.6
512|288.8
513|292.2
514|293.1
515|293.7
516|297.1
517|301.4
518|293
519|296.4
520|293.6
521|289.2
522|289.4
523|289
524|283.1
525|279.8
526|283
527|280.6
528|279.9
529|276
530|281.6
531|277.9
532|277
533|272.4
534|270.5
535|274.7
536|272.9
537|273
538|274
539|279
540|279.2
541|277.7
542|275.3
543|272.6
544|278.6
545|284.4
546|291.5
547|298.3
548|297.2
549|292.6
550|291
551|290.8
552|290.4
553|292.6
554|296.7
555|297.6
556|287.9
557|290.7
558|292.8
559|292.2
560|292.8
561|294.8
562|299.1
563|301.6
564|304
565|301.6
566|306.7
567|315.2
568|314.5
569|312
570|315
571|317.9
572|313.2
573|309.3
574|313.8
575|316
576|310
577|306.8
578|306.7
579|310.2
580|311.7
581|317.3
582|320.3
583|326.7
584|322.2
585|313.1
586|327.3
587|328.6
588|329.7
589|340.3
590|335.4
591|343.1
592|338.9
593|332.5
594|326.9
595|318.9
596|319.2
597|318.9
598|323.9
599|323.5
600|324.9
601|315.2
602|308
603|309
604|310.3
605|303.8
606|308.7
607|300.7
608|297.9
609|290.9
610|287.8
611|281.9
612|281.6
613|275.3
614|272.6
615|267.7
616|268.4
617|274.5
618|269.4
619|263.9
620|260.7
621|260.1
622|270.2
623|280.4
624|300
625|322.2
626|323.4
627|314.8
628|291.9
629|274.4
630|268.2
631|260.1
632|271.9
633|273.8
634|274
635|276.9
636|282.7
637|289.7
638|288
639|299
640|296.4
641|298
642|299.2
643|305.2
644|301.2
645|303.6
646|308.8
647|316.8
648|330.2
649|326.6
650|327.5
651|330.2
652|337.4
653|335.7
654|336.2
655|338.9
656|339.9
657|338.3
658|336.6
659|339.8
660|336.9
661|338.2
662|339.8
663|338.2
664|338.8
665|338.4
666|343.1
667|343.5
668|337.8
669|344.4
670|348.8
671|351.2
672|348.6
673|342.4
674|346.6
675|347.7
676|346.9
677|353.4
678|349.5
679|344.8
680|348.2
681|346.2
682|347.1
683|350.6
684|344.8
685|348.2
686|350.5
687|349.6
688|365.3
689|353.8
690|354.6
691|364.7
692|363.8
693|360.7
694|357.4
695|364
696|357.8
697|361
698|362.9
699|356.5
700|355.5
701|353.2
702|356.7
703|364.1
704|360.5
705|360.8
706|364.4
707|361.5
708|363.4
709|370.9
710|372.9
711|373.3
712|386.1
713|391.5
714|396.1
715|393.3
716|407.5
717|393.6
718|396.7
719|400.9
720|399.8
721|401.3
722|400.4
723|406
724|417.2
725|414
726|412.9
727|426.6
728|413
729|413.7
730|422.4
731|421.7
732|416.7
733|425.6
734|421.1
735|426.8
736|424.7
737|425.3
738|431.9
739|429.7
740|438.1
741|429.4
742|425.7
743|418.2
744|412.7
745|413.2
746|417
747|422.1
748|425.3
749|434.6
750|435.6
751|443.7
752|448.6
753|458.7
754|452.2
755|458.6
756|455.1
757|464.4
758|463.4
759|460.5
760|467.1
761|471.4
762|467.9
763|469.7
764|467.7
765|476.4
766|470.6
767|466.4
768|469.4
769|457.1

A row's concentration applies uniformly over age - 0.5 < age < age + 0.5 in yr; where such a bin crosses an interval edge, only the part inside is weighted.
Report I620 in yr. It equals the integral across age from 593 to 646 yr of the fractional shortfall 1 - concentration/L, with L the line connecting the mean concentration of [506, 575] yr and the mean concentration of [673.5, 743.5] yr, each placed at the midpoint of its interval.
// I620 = 6.42 yr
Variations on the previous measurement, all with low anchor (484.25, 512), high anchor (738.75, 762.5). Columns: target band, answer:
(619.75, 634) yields 3.35 yr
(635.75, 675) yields 6.12 yr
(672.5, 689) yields 2.18 yr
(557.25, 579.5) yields 2.04 yr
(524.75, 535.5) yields 1.29 yr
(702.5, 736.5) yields 2.16 yr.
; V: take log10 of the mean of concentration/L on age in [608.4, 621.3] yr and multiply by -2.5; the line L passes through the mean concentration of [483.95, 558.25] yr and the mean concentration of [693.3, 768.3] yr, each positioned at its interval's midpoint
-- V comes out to 0.25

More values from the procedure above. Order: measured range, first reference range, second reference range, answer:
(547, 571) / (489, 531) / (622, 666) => 0.002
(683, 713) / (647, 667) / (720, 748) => 0.057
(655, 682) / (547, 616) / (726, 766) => 0.101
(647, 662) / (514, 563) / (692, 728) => 0.049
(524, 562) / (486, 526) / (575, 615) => 0.068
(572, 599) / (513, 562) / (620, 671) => -0.084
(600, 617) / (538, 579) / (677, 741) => 0.115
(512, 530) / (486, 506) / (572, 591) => 0.058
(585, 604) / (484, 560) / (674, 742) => 0.002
